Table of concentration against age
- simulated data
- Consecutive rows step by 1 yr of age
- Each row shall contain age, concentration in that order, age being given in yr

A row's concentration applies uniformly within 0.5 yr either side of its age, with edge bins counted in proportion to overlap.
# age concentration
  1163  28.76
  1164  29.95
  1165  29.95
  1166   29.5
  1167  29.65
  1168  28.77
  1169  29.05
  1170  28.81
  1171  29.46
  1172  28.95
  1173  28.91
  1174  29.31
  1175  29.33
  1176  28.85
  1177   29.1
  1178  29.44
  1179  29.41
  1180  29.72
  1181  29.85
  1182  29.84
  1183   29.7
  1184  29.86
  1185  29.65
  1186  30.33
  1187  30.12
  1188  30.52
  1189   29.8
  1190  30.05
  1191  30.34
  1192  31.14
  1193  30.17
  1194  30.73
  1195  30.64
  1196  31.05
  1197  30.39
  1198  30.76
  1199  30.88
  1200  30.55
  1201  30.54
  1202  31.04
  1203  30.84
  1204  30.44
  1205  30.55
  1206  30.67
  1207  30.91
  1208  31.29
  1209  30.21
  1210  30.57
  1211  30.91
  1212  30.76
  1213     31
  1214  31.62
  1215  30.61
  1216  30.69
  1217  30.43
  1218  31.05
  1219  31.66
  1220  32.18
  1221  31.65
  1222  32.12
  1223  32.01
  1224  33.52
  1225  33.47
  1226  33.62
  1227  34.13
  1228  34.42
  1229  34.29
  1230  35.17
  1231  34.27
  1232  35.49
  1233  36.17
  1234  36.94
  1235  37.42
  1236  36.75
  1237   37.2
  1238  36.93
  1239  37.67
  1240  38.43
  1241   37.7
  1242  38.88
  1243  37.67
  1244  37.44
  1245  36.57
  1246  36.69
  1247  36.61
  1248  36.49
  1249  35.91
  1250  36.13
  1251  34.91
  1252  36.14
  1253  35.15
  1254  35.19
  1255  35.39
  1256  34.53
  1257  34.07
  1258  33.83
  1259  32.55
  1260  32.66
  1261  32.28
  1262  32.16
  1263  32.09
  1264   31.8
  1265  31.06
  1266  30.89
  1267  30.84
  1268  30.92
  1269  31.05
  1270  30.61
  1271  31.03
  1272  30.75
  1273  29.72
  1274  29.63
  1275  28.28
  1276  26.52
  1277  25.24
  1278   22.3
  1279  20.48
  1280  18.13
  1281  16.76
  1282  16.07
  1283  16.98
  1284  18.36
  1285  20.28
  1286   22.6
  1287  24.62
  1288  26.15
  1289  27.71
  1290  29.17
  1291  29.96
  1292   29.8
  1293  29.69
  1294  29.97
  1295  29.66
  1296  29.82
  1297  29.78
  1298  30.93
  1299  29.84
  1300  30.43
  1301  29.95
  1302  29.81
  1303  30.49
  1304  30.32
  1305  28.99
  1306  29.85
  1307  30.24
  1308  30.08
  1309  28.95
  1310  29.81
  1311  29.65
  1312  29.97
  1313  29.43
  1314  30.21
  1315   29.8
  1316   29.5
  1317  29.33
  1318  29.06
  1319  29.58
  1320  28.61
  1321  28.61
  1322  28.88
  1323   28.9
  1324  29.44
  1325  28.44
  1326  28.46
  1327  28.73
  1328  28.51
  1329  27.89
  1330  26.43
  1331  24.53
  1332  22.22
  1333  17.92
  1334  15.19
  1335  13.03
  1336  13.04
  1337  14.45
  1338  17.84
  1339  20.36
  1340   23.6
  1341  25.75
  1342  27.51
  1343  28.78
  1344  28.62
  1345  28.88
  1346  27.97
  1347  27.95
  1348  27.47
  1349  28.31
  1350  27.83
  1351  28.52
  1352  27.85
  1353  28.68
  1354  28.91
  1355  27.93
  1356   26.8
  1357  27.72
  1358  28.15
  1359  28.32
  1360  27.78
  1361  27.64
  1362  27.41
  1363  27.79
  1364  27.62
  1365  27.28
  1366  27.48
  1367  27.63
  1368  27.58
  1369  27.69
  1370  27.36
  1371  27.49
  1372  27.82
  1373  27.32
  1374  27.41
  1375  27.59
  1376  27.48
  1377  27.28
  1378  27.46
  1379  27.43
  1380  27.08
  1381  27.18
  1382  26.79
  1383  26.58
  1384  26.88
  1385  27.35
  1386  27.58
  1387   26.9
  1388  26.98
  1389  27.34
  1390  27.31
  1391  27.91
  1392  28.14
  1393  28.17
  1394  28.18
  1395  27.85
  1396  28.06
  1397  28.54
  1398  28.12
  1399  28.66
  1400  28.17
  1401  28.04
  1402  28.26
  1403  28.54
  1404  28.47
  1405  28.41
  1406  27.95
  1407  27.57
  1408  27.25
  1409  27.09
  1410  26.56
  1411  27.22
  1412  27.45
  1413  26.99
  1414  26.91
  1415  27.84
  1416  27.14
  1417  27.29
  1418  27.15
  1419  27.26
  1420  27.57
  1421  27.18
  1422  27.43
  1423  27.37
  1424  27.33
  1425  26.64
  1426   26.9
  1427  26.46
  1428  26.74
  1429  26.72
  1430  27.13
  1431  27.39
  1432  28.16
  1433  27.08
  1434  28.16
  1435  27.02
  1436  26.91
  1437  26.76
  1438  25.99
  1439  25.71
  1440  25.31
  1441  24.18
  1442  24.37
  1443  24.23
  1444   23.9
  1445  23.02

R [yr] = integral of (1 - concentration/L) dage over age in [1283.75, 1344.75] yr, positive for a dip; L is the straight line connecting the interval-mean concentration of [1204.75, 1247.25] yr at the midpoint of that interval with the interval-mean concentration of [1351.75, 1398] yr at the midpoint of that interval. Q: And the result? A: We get 6.6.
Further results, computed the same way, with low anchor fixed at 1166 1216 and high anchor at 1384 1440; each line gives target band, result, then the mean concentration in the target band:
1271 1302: 3.0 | 26.1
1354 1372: 0.2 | 27.7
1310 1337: 2.2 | 26.2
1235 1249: -3.7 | 37.3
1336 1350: 1.7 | 24.9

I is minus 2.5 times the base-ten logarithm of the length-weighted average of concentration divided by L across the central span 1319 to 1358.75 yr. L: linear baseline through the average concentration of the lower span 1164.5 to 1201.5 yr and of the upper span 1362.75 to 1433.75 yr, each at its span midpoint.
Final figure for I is 0.10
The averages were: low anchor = 29.9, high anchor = 27.5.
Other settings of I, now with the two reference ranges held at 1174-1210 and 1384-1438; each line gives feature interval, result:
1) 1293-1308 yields -0.041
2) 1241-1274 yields -0.151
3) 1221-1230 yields -0.125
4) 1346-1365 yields 0.010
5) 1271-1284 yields 0.235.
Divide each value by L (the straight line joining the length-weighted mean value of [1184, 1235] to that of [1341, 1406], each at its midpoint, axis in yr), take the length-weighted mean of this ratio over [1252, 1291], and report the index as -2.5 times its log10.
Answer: 0.075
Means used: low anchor 31.7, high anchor 27.8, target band 28.2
